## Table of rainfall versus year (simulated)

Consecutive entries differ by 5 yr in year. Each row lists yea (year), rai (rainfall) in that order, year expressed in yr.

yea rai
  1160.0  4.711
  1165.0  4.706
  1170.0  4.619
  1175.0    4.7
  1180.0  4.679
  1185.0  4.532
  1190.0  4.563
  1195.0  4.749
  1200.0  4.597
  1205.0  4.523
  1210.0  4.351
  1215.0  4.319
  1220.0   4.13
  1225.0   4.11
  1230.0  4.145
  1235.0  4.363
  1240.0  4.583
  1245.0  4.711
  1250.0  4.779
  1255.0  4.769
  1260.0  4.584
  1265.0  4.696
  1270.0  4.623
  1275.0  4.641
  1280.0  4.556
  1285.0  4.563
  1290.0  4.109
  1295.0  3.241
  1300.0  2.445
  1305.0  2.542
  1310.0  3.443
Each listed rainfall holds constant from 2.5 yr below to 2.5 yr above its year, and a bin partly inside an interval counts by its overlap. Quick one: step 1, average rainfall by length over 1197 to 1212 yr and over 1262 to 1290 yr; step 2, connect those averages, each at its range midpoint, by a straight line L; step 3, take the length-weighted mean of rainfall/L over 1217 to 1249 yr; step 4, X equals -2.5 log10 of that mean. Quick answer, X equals 0.04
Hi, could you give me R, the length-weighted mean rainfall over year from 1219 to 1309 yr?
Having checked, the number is 4.19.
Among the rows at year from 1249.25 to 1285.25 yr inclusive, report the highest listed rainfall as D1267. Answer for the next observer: 4.779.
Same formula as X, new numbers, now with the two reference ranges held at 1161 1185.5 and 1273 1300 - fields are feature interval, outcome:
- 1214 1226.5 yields 0.06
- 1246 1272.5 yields -0.12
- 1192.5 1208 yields -0.02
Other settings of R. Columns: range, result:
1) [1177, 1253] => 4.48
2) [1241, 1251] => 4.72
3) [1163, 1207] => 4.63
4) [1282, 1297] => 4.01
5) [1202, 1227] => 4.3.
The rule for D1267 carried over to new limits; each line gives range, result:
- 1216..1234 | 4.145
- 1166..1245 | 4.749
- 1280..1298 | 4.563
